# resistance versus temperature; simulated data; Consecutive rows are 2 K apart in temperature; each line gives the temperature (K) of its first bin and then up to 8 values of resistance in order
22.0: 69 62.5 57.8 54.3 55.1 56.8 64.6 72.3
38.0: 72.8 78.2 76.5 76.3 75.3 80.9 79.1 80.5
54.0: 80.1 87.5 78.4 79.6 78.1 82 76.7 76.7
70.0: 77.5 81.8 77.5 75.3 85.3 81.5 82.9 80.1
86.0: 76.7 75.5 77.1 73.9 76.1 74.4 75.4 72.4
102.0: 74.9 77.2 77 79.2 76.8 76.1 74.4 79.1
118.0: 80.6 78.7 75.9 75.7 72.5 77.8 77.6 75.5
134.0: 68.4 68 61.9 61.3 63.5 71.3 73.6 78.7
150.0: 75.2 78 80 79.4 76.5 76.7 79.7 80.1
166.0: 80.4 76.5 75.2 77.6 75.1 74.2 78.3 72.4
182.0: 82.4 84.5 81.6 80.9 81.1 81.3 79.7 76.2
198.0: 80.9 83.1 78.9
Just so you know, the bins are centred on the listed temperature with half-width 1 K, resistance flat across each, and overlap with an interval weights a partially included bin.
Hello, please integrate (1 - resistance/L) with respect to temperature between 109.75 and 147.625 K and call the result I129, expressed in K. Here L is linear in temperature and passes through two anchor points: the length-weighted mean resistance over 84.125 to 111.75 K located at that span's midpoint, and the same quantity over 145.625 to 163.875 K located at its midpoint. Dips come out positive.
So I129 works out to 1.9 K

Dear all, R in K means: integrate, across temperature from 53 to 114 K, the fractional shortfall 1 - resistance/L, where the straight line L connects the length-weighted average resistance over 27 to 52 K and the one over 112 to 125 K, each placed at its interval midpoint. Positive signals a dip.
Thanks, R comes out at -3.12 K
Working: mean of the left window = 70.6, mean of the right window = 77.3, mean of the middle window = 78.1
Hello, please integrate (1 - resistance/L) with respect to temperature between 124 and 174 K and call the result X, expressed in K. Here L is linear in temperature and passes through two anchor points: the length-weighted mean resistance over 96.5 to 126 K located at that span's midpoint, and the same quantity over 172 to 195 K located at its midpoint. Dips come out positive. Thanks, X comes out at 2.2 K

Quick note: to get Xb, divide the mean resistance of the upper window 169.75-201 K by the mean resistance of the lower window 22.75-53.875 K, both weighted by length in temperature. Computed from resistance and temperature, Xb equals 1.1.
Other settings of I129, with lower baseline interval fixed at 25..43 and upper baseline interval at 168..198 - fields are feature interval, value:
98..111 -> -0.8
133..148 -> 1.4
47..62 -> -3.0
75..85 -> -1.7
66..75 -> -1.3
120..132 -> -0.4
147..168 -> -0.6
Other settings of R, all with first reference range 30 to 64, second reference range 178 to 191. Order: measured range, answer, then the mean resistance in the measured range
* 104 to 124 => 0.1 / 77.4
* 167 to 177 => 0.5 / 75.7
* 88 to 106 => 0.5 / 75.3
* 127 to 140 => 1.3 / 70.7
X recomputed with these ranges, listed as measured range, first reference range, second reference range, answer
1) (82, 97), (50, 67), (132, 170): 0.3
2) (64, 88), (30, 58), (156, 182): -1.2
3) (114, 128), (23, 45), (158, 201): -0.6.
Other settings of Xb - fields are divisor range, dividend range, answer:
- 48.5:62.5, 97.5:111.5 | 0.95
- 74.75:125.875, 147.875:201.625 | 1.02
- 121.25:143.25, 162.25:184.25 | 1.10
